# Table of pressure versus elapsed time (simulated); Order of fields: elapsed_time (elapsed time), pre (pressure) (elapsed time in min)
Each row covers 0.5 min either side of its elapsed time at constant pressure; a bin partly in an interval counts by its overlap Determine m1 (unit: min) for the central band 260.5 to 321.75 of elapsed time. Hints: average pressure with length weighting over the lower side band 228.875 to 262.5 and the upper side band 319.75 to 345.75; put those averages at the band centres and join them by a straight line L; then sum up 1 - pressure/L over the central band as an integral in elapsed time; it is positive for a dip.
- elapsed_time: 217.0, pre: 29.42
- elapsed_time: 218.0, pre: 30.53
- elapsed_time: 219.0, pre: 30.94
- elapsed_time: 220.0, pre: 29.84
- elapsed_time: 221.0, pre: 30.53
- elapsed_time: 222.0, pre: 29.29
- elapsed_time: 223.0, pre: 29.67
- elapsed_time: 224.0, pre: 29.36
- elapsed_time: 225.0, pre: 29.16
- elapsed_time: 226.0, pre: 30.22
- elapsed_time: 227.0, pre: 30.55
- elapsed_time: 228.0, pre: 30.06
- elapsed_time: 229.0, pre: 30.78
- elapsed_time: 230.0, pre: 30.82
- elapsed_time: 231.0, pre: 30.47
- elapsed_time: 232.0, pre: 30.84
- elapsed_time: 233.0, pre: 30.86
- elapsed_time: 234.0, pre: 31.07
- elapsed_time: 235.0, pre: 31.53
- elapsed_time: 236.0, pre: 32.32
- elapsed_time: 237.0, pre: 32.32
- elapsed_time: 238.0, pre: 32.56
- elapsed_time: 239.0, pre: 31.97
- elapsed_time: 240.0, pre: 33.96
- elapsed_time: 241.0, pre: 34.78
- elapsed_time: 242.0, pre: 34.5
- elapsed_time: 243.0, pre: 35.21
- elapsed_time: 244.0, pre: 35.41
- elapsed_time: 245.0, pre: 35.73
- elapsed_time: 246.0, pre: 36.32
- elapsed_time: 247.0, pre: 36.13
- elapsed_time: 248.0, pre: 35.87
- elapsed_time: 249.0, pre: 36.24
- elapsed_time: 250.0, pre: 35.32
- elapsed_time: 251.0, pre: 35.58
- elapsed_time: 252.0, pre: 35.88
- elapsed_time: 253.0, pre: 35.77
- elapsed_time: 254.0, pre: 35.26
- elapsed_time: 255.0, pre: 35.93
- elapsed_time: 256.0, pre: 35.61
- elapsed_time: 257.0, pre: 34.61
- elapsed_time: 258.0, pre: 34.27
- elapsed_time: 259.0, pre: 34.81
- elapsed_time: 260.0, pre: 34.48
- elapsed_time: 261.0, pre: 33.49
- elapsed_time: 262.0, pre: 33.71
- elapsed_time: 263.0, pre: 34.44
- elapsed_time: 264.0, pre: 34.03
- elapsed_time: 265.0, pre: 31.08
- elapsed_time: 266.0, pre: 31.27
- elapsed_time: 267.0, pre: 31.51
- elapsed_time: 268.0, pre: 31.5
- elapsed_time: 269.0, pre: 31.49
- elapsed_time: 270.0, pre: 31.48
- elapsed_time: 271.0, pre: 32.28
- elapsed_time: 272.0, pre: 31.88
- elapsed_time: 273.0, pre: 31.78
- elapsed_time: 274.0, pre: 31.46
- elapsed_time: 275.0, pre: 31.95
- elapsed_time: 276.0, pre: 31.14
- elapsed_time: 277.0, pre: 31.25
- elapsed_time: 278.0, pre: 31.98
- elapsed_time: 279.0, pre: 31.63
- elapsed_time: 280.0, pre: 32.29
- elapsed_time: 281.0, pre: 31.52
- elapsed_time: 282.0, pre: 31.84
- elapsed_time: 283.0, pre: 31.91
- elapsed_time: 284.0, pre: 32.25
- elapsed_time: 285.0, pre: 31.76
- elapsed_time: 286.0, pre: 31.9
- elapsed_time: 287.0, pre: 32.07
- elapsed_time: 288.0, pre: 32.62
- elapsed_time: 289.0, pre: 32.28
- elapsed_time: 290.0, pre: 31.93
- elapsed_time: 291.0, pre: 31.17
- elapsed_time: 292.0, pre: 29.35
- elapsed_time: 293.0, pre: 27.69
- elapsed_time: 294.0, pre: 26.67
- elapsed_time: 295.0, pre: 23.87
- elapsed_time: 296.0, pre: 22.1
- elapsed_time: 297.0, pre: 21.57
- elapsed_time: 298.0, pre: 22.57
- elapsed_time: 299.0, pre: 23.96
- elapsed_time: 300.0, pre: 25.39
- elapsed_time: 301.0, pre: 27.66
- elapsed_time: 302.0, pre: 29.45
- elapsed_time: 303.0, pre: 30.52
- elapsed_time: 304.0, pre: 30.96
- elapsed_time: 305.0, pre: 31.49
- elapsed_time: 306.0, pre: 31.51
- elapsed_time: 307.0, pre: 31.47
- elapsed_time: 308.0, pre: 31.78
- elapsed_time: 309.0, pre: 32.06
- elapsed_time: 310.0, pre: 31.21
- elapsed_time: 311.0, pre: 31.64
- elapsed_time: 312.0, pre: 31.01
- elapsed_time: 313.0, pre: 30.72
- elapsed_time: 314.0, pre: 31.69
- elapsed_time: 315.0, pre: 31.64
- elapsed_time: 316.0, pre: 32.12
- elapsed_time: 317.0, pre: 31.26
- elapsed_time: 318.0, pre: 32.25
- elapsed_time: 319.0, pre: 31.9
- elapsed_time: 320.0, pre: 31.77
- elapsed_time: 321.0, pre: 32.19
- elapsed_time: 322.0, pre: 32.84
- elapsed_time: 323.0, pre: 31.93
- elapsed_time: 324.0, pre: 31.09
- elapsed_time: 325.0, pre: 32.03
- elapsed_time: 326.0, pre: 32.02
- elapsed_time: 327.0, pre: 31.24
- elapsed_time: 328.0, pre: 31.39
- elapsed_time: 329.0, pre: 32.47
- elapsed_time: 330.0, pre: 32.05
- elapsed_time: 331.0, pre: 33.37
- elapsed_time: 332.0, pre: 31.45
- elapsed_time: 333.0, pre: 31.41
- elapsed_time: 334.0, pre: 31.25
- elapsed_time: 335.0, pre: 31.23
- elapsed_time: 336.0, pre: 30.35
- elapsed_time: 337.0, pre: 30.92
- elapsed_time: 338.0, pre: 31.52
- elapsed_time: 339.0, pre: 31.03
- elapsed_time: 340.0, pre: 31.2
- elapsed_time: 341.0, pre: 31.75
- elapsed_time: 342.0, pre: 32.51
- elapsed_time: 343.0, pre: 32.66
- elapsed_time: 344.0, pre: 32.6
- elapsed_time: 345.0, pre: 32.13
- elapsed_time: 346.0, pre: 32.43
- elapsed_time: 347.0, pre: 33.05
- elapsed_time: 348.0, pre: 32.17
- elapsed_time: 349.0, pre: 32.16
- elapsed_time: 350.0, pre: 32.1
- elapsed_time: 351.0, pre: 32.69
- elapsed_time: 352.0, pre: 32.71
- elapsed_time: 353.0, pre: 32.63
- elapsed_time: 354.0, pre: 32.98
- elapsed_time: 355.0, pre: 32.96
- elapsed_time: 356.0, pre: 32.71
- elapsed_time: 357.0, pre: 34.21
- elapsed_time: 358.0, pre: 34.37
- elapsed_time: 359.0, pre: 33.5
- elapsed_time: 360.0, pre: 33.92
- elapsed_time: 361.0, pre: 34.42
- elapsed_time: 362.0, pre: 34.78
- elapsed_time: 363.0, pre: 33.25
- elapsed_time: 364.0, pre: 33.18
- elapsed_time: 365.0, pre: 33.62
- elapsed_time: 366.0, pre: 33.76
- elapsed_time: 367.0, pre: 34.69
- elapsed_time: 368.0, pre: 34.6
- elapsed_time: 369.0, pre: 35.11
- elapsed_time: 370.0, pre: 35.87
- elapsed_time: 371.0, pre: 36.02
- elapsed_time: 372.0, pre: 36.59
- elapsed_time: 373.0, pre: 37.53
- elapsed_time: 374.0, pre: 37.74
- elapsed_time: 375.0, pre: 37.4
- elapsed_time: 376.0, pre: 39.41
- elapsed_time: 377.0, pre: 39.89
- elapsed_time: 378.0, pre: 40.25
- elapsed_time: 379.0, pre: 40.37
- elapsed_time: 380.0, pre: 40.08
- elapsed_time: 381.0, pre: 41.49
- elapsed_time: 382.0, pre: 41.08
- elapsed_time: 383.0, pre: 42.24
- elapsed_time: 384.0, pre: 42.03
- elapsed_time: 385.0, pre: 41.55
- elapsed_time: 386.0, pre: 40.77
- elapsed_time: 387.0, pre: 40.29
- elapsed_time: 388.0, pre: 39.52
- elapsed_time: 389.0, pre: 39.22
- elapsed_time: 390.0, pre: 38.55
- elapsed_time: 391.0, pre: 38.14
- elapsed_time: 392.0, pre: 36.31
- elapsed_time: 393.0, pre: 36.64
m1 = 4.0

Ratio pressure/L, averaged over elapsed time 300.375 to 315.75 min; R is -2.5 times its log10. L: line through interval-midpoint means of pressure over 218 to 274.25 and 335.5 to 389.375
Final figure 0.11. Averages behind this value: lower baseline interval 32.8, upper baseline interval 35.3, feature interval 31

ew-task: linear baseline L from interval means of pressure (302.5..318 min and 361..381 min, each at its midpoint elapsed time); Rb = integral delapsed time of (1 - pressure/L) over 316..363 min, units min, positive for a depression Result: 2.2 min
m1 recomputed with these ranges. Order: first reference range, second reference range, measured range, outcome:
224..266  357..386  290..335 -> 6.7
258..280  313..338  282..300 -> 2.0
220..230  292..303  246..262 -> -4.0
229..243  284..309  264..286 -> -1.2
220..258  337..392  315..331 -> 1.3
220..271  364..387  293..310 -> 3.6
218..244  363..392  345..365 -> 2.1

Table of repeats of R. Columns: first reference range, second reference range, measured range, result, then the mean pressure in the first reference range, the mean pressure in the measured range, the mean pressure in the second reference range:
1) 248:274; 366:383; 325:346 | 0.153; 33.7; 31.8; 38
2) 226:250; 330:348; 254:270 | -0.023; 33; 33.5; 31.8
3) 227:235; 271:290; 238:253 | -0.133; 30.7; 35.1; 31.9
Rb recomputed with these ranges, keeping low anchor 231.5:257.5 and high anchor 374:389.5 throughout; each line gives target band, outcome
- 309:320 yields 1.70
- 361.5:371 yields 1.25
